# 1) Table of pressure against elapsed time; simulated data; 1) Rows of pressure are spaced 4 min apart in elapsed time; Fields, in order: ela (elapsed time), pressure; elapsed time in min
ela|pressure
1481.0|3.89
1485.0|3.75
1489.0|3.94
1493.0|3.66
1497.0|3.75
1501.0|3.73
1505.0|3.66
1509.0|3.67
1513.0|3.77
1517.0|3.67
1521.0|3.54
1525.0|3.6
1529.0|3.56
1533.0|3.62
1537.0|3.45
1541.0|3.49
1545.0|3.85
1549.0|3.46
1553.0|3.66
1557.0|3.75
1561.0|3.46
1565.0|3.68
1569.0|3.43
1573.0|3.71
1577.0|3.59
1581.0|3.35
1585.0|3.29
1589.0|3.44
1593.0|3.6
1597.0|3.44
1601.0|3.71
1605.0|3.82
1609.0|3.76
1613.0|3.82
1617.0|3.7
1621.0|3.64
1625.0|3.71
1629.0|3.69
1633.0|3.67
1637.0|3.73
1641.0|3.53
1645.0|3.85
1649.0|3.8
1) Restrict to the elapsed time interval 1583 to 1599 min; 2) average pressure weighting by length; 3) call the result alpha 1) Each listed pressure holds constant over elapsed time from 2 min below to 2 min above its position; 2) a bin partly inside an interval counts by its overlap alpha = 3.44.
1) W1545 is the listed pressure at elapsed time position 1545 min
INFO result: 3.85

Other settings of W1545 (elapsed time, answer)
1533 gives 3.62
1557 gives 3.75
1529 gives 3.56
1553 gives 3.66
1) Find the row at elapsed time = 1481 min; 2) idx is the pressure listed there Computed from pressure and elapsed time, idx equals 3.89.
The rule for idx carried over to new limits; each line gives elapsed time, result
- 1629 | 3.69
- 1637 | 3.73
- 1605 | 3.82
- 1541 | 3.49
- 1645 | 3.85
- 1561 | 3.46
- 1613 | 3.82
